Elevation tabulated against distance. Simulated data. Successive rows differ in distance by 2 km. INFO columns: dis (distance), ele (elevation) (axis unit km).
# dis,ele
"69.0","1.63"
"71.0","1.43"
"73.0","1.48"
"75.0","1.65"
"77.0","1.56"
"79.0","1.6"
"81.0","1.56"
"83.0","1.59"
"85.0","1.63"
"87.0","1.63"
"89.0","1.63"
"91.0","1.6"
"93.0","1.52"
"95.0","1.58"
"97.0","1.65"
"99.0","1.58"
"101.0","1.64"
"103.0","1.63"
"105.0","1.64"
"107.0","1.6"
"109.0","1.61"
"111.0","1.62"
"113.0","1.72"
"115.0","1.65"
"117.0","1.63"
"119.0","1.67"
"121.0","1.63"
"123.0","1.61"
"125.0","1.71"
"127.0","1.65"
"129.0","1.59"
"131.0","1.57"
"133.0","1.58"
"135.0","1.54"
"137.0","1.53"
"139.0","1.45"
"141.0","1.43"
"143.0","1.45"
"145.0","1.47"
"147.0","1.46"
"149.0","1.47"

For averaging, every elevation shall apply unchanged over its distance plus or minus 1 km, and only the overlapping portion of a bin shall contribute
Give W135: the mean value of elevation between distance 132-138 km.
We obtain 1.55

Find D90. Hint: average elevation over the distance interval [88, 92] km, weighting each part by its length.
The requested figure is 1.61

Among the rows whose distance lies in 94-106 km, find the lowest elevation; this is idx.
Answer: 1.58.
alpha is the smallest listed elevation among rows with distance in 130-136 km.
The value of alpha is 1.54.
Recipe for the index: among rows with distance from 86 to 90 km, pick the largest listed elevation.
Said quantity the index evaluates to 1.63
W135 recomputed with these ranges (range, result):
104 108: 1.62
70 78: 1.53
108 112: 1.62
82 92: 1.62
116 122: 1.64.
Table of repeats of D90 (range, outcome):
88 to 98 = 1.6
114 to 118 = 1.64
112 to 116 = 1.69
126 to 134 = 1.6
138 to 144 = 1.44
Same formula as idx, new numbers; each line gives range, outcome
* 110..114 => 1.62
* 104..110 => 1.6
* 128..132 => 1.57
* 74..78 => 1.56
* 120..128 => 1.61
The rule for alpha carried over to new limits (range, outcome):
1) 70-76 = 1.43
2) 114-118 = 1.63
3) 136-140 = 1.45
